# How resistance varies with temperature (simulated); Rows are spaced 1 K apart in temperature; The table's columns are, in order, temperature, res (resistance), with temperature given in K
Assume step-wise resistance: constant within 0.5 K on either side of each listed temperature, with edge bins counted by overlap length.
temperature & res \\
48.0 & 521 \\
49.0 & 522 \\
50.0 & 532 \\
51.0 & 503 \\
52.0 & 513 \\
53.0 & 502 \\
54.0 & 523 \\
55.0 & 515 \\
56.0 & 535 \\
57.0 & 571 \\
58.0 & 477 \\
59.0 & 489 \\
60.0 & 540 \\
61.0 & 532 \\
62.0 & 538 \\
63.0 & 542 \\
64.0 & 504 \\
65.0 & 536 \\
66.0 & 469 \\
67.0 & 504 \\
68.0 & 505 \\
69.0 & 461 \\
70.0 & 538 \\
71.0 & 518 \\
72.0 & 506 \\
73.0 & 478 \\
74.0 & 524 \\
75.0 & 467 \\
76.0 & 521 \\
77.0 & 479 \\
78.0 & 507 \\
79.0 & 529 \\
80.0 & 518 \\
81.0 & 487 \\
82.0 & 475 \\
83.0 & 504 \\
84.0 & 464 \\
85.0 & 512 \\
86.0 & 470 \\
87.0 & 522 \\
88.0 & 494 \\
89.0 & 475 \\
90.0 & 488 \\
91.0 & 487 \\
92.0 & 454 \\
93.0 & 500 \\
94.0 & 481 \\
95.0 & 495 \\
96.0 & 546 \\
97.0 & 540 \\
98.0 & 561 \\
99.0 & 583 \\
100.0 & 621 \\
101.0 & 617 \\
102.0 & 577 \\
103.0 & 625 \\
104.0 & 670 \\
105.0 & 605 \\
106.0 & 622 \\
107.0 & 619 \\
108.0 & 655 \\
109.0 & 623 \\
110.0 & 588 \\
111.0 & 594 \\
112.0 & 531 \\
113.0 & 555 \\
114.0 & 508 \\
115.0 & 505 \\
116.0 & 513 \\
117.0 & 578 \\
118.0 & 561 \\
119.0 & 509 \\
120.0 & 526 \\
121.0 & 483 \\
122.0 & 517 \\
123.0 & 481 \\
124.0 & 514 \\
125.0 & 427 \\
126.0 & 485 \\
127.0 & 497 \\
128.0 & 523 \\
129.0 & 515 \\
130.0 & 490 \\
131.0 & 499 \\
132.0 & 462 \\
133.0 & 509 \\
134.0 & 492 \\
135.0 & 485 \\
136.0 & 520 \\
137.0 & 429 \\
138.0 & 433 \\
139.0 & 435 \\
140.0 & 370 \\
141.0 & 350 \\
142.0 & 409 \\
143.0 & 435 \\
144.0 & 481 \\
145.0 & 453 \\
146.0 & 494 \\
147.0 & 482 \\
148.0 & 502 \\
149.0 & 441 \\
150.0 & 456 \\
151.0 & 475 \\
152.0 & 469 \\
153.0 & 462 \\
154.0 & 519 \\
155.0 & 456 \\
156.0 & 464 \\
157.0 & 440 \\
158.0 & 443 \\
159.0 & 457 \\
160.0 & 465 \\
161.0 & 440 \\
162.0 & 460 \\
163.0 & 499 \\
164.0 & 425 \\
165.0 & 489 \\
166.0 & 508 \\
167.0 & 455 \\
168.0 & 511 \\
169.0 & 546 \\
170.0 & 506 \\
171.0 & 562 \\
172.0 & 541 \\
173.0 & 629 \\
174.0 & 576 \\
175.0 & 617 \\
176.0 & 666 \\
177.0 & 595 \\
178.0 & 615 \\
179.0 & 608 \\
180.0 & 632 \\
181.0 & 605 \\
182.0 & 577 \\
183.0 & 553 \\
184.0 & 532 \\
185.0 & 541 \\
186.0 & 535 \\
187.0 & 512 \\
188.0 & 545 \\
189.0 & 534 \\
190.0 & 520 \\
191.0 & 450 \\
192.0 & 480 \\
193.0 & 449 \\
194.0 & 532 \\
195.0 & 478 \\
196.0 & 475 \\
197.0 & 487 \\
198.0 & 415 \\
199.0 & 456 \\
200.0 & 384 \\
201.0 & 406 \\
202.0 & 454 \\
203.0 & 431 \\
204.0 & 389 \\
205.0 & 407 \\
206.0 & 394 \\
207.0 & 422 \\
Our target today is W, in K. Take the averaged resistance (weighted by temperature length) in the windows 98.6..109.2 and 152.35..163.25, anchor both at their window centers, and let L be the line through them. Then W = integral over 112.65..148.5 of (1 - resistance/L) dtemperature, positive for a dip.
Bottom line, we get 3.9 K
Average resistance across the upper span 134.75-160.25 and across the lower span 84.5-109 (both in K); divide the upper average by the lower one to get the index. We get 0.82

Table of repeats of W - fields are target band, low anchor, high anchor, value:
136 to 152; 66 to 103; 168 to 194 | 2.8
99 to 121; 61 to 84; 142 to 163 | -4.2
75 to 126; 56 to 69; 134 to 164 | -4.6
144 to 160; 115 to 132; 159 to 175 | 1.3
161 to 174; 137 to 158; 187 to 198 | -1.1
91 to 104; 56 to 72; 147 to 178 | -1.0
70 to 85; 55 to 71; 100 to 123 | 0.9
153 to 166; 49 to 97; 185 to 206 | 0.4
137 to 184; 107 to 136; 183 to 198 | 1.1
